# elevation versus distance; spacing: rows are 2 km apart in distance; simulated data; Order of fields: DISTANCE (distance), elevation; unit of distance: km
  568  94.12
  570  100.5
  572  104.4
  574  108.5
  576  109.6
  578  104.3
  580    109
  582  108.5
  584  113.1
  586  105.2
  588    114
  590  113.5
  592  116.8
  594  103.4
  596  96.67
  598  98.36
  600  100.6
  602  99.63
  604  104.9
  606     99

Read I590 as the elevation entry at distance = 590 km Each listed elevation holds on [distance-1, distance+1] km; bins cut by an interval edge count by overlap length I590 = 113.5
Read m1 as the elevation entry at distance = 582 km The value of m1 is 108.5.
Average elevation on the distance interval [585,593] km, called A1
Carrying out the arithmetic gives 112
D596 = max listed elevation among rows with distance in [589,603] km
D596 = 116.8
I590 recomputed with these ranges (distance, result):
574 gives 108.5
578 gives 104.3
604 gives 104.9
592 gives 116.8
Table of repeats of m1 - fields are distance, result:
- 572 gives 104.4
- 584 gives 113.1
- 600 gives 100.6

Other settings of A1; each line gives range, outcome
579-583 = 109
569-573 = 102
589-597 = 108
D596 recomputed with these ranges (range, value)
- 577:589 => 114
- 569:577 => 109.6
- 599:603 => 100.6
